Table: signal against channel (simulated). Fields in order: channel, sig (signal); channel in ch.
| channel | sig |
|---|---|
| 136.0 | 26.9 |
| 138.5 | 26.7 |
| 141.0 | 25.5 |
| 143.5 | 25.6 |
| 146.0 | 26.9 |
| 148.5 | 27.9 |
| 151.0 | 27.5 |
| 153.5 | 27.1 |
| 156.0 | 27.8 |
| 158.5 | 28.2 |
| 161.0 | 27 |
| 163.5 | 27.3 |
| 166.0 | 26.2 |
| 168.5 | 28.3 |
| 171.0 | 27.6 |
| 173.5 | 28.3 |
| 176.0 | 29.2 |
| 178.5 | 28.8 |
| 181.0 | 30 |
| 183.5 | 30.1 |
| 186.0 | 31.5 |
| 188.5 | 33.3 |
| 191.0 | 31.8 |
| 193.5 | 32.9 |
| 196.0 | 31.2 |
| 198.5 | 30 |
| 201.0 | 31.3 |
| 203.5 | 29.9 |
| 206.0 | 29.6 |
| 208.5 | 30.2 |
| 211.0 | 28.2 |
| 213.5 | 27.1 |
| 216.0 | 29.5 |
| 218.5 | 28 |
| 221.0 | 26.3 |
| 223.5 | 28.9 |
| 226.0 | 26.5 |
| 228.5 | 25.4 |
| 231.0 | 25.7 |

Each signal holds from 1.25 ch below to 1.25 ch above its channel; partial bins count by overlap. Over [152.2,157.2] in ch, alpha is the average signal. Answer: 27.4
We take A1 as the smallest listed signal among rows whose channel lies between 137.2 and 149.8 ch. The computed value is 25.5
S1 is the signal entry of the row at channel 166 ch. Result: 26.2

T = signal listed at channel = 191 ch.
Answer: 31.8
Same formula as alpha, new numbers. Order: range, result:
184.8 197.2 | 32.1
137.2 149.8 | 26.5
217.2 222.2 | 27.2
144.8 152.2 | 27.4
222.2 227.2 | 27.7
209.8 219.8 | 28.2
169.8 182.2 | 28.8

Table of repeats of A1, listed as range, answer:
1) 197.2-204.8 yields 29.9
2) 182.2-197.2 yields 30.1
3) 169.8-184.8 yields 27.6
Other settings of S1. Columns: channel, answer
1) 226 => 26.5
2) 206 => 29.6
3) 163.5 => 27.3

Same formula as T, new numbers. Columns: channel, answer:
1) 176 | 29.2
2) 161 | 27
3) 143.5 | 25.6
